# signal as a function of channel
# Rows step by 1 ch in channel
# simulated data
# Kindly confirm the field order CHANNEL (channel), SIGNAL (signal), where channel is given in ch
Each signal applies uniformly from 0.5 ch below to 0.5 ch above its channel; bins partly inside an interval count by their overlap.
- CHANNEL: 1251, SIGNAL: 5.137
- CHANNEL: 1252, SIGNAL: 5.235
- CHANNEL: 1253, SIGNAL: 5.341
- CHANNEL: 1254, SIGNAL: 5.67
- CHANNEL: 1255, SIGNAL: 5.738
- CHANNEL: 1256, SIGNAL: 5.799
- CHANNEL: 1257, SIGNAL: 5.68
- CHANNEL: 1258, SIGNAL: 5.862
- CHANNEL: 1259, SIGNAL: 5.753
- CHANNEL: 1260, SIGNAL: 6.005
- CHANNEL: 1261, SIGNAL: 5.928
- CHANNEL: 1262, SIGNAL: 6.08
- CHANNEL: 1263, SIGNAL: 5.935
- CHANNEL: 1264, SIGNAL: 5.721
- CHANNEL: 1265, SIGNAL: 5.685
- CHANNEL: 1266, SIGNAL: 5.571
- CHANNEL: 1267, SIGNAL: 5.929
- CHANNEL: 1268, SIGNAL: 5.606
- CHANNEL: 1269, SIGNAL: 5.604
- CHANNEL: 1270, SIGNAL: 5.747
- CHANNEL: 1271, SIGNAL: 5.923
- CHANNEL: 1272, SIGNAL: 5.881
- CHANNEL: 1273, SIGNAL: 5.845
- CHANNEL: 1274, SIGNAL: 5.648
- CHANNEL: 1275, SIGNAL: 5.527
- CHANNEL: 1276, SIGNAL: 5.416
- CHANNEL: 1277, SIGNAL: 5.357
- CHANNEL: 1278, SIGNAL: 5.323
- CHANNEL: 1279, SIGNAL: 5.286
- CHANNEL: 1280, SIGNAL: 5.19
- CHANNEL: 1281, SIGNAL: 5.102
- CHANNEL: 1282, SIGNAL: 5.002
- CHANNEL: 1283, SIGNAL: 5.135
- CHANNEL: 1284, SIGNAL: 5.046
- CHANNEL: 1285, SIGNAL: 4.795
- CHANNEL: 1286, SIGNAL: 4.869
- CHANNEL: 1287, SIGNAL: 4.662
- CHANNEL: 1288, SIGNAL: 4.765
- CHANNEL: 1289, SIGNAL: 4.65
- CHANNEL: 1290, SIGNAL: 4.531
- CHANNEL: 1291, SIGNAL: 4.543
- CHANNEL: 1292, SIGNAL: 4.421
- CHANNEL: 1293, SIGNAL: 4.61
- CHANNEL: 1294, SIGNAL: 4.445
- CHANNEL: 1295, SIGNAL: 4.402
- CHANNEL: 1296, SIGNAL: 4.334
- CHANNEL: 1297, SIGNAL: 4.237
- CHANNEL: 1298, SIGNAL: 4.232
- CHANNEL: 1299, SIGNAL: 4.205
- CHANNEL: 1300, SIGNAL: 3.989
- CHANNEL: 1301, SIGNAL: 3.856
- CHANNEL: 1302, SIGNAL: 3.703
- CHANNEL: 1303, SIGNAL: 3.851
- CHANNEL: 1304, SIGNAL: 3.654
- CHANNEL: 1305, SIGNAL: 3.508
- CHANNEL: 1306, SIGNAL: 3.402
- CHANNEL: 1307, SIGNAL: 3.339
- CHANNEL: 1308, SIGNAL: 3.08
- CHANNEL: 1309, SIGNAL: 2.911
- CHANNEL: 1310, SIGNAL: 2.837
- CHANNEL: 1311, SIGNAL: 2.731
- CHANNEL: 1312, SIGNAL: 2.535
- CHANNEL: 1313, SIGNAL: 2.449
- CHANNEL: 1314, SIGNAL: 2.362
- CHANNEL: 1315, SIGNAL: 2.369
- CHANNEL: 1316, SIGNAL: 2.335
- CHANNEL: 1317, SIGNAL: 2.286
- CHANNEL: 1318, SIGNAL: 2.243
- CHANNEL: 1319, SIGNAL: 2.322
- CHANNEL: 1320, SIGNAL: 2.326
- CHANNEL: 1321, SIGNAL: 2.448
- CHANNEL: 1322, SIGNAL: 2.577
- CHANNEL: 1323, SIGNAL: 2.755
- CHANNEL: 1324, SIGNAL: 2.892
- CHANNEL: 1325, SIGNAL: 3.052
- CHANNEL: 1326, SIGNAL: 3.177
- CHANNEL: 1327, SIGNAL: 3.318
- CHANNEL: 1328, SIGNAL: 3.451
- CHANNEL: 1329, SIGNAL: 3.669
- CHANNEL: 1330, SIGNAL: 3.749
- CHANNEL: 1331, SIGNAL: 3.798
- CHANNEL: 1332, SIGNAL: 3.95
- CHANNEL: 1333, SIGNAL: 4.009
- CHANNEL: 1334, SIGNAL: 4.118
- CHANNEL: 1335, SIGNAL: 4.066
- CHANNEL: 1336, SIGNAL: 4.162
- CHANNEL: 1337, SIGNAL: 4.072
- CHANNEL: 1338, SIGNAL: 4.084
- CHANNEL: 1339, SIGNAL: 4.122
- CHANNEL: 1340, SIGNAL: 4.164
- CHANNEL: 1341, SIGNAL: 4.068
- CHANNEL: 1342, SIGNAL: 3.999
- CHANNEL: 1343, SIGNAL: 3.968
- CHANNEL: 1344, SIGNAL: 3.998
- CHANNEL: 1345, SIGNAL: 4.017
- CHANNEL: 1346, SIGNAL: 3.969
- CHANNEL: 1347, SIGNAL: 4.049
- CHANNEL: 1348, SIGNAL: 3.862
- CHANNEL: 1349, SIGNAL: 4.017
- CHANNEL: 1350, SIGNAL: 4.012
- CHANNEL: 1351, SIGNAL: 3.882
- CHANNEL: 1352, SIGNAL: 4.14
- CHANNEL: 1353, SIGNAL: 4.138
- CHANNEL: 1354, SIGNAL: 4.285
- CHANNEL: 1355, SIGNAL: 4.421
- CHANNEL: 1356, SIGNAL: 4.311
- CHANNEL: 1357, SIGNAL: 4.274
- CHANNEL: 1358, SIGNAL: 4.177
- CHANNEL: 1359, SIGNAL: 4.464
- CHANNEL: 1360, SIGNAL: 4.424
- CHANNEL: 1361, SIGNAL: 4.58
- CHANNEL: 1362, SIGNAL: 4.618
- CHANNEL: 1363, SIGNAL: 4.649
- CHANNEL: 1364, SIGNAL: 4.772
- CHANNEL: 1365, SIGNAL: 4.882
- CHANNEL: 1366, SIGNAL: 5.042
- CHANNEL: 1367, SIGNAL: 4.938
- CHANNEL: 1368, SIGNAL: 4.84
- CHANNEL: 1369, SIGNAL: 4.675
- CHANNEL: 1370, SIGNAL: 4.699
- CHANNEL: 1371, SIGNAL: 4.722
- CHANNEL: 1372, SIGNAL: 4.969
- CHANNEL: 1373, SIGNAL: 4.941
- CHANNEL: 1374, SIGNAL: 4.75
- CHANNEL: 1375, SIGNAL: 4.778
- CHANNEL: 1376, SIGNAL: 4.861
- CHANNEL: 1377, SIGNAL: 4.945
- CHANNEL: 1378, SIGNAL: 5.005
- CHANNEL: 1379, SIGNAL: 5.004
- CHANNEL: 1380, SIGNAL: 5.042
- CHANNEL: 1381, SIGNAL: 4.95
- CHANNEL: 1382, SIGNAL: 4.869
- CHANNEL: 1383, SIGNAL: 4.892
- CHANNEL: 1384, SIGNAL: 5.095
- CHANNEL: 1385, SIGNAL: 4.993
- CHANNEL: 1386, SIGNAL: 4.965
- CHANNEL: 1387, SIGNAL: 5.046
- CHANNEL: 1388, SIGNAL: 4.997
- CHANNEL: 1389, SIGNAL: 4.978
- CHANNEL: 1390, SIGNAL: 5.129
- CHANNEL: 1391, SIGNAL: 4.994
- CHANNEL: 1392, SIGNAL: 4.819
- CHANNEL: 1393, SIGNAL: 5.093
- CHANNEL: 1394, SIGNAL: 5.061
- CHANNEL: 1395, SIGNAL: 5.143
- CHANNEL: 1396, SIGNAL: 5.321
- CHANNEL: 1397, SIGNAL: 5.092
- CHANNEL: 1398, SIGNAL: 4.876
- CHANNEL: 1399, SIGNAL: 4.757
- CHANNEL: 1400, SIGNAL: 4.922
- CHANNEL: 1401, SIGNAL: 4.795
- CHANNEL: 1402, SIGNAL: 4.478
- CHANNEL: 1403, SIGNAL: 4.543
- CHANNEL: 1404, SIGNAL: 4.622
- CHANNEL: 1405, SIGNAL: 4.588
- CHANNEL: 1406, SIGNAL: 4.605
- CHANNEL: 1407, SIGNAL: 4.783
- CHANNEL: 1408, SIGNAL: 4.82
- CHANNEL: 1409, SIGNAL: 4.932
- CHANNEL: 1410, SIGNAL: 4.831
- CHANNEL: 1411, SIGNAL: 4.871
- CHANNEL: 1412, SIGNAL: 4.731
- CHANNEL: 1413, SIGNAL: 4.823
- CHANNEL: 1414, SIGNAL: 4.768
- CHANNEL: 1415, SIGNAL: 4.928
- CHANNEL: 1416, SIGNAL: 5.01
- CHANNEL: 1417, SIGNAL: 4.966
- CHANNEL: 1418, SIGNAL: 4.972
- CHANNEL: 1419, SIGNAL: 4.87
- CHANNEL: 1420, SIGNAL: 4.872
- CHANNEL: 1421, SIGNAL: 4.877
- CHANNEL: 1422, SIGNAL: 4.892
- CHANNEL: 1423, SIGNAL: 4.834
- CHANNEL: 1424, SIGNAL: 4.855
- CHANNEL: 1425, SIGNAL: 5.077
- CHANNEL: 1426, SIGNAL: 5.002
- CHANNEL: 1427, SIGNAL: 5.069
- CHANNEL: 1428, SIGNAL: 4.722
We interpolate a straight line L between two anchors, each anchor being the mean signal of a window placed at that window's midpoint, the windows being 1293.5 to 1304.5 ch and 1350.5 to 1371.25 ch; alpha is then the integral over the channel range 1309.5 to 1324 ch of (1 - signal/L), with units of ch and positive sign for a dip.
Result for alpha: 5.9 ch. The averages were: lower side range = 4.08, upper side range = 4.52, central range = 2.48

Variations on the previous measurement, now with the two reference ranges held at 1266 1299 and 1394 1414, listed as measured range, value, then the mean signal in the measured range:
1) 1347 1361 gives 2.1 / 4.19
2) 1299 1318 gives 7.3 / 3.07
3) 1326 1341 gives 3.2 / 3.89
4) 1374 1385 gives -0.2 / 4.94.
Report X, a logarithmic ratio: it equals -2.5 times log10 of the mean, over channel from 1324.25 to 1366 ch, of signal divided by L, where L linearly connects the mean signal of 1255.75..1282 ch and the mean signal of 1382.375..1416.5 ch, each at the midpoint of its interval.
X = 0.26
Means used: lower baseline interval 5.66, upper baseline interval 4.89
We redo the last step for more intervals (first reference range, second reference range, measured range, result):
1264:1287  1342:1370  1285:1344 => 0.33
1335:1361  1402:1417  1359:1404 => -0.09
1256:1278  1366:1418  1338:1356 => 0.26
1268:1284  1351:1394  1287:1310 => 0.30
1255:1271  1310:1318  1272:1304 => -0.15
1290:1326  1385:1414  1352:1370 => -0.08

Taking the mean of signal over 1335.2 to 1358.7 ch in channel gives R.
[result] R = 4.1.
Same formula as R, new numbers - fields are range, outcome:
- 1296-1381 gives 3.88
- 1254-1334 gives 4.32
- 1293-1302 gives 4.21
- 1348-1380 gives 4.58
